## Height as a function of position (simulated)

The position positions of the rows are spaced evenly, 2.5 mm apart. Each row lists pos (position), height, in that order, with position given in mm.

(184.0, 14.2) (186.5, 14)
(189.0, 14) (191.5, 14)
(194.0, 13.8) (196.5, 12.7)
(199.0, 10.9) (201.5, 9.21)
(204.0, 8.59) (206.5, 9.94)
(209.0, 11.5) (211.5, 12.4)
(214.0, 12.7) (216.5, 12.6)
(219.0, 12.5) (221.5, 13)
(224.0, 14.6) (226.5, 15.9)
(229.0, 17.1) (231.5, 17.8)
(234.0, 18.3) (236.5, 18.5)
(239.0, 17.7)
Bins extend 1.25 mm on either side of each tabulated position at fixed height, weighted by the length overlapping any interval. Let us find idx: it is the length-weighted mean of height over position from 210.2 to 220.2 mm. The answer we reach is 12.5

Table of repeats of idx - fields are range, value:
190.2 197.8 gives 13.5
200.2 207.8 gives 9.27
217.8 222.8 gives 12.8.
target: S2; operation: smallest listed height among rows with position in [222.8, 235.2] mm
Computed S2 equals 14.6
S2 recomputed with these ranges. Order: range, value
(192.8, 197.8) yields 12.7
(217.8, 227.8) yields 12.5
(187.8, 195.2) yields 13.8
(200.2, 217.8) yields 8.59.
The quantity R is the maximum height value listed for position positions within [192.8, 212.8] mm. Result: 13.8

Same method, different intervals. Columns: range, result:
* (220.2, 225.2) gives 14.6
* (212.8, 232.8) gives 17.8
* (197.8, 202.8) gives 10.9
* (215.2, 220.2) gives 12.6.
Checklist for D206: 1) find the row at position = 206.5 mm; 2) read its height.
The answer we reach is 9.94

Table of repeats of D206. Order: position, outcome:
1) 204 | 8.59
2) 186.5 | 14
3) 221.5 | 13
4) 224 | 14.6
